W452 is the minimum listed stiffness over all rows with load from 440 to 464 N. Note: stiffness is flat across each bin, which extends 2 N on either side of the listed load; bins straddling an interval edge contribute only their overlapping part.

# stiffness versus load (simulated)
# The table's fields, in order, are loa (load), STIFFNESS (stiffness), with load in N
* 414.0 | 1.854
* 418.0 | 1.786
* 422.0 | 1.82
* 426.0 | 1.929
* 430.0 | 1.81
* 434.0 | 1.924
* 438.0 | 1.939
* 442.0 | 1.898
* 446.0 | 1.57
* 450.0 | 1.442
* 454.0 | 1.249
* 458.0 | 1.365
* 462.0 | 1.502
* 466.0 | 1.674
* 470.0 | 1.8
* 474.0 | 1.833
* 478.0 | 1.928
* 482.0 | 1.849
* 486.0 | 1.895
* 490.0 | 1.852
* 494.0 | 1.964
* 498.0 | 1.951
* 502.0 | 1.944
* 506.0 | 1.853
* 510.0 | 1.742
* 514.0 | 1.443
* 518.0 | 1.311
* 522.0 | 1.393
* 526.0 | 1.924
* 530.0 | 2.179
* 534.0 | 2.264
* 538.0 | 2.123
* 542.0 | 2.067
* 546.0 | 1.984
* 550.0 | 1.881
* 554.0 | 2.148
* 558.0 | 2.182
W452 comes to 1.249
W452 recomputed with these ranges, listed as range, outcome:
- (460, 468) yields 1.502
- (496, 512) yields 1.742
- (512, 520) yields 1.311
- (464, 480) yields 1.674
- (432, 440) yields 1.924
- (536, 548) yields 1.984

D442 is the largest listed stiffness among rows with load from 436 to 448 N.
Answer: 1.939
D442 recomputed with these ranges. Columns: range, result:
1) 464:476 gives 1.833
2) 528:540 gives 2.264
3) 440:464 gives 1.898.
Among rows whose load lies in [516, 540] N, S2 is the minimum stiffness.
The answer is 1.311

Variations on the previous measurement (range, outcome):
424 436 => 1.81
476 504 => 1.849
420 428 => 1.82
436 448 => 1.57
